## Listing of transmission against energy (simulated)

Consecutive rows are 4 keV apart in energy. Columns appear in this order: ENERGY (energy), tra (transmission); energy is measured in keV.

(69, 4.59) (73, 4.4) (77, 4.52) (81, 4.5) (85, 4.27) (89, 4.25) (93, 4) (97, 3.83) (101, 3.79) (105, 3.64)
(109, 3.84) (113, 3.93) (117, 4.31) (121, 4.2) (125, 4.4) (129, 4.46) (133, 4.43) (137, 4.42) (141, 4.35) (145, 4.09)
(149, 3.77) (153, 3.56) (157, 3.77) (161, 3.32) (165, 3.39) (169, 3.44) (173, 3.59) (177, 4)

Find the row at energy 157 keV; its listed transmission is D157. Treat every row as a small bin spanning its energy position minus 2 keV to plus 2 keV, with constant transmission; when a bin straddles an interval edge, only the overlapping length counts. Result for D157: 3.77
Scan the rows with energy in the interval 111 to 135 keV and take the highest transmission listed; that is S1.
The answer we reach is 4.46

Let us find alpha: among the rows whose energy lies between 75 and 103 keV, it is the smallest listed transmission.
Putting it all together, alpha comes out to 3.79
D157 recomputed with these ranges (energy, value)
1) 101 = 3.79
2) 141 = 4.35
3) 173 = 3.59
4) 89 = 4.25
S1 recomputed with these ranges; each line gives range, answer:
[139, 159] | 4.35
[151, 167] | 3.77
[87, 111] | 4.25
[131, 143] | 4.43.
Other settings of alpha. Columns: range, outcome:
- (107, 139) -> 3.84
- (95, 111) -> 3.64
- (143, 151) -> 3.77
